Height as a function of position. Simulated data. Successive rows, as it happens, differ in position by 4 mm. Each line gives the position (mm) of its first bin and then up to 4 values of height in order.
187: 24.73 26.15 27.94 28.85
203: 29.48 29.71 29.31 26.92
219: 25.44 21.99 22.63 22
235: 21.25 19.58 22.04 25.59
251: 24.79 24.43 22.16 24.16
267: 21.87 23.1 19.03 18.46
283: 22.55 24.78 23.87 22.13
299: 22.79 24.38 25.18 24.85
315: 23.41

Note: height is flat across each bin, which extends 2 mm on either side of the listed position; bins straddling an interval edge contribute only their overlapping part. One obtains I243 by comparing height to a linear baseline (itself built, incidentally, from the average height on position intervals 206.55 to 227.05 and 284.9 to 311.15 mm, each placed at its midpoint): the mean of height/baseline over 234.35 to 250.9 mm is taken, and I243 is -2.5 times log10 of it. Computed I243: 0.13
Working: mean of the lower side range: 26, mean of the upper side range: 23.9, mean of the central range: 22.5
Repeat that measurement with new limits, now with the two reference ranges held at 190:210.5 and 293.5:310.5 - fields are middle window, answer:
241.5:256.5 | 0.09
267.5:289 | 0.15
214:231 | 0.16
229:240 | 0.27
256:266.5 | 0.12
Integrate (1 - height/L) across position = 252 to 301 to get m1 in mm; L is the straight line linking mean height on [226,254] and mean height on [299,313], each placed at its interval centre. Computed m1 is 2.4 mm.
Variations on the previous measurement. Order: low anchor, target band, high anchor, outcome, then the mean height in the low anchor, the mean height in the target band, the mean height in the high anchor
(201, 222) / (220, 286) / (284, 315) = 9.3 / 27.9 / 22.3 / 23.9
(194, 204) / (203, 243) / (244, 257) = 3.7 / 28.8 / 24.5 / 24.7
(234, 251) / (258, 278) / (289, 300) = 0.7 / 22.5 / 21.9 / 22.9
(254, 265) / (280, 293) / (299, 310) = 0.4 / 23.5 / 23.3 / 24.4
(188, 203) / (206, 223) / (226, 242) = -1.7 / 27.7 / 27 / 21.3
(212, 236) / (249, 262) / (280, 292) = -0.2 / 23.7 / 23.8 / 23.3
